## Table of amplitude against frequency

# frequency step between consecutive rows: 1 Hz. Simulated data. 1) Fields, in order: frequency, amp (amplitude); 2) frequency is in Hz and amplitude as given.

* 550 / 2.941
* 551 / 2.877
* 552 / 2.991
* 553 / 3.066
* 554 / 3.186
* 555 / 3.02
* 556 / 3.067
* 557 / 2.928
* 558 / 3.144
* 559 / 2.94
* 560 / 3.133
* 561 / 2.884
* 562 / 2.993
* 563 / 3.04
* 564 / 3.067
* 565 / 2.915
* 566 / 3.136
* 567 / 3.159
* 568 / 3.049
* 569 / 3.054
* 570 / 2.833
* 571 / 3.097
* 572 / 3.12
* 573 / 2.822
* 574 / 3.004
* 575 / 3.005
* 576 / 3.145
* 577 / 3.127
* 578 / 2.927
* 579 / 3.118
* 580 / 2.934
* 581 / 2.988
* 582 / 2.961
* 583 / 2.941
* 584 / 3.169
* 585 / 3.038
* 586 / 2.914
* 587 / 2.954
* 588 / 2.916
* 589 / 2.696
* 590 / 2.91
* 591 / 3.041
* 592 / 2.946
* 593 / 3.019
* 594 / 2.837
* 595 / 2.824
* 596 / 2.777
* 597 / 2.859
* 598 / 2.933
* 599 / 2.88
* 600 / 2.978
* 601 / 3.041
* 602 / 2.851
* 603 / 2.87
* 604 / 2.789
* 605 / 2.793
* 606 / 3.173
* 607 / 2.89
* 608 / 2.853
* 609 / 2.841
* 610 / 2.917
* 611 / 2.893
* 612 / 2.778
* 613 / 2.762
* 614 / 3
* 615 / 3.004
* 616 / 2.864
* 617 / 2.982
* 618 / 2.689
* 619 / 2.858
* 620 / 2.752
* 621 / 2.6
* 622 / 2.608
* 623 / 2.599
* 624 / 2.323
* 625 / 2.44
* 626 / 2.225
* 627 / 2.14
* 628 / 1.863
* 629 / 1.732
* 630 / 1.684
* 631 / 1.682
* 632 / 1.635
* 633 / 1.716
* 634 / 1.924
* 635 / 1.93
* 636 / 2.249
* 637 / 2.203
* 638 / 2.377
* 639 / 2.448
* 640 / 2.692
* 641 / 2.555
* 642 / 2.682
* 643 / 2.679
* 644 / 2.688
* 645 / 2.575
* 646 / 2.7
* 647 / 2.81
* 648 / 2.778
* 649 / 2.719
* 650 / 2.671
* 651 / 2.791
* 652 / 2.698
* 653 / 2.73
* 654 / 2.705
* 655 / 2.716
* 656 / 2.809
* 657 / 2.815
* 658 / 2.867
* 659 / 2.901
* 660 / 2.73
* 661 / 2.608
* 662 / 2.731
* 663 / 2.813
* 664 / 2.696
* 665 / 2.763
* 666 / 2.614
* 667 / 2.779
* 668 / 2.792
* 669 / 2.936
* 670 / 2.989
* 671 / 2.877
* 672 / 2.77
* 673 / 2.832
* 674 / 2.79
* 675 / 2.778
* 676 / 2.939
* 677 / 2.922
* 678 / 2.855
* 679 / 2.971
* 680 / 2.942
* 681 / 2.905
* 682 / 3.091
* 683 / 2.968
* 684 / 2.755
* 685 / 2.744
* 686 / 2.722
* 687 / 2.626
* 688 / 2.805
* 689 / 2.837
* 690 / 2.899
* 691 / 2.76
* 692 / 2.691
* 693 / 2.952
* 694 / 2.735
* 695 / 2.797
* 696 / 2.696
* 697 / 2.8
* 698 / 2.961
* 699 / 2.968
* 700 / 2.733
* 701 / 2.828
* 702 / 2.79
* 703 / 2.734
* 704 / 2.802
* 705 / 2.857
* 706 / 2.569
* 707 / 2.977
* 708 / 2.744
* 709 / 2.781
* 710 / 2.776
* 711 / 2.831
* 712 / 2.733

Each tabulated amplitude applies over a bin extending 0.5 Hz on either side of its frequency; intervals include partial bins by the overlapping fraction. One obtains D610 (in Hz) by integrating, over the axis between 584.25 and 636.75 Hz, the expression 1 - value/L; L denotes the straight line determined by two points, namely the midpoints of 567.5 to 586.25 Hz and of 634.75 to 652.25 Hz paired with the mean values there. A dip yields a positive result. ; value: 2.97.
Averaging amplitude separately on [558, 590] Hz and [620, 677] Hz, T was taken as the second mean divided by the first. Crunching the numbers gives 0.85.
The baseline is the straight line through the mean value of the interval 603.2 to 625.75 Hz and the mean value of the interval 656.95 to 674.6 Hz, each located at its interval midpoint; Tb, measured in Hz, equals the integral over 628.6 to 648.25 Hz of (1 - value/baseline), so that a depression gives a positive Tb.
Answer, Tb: 3.6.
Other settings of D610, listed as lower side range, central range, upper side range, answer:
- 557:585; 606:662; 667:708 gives 6.9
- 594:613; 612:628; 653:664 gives 1.2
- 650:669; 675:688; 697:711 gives -0.4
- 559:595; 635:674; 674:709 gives 2.5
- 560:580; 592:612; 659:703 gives 0.5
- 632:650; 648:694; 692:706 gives -3.1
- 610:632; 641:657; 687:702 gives -0.6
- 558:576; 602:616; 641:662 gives -0.1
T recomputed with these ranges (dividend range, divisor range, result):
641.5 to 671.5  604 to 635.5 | 1.11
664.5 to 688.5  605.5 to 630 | 1.08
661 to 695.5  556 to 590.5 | 0.94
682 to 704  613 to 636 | 1.20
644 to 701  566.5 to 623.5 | 0.96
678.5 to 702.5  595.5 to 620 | 0.98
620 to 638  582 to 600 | 0.72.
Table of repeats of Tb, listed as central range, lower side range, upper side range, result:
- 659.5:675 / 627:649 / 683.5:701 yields -1.4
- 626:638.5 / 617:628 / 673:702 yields 3.0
